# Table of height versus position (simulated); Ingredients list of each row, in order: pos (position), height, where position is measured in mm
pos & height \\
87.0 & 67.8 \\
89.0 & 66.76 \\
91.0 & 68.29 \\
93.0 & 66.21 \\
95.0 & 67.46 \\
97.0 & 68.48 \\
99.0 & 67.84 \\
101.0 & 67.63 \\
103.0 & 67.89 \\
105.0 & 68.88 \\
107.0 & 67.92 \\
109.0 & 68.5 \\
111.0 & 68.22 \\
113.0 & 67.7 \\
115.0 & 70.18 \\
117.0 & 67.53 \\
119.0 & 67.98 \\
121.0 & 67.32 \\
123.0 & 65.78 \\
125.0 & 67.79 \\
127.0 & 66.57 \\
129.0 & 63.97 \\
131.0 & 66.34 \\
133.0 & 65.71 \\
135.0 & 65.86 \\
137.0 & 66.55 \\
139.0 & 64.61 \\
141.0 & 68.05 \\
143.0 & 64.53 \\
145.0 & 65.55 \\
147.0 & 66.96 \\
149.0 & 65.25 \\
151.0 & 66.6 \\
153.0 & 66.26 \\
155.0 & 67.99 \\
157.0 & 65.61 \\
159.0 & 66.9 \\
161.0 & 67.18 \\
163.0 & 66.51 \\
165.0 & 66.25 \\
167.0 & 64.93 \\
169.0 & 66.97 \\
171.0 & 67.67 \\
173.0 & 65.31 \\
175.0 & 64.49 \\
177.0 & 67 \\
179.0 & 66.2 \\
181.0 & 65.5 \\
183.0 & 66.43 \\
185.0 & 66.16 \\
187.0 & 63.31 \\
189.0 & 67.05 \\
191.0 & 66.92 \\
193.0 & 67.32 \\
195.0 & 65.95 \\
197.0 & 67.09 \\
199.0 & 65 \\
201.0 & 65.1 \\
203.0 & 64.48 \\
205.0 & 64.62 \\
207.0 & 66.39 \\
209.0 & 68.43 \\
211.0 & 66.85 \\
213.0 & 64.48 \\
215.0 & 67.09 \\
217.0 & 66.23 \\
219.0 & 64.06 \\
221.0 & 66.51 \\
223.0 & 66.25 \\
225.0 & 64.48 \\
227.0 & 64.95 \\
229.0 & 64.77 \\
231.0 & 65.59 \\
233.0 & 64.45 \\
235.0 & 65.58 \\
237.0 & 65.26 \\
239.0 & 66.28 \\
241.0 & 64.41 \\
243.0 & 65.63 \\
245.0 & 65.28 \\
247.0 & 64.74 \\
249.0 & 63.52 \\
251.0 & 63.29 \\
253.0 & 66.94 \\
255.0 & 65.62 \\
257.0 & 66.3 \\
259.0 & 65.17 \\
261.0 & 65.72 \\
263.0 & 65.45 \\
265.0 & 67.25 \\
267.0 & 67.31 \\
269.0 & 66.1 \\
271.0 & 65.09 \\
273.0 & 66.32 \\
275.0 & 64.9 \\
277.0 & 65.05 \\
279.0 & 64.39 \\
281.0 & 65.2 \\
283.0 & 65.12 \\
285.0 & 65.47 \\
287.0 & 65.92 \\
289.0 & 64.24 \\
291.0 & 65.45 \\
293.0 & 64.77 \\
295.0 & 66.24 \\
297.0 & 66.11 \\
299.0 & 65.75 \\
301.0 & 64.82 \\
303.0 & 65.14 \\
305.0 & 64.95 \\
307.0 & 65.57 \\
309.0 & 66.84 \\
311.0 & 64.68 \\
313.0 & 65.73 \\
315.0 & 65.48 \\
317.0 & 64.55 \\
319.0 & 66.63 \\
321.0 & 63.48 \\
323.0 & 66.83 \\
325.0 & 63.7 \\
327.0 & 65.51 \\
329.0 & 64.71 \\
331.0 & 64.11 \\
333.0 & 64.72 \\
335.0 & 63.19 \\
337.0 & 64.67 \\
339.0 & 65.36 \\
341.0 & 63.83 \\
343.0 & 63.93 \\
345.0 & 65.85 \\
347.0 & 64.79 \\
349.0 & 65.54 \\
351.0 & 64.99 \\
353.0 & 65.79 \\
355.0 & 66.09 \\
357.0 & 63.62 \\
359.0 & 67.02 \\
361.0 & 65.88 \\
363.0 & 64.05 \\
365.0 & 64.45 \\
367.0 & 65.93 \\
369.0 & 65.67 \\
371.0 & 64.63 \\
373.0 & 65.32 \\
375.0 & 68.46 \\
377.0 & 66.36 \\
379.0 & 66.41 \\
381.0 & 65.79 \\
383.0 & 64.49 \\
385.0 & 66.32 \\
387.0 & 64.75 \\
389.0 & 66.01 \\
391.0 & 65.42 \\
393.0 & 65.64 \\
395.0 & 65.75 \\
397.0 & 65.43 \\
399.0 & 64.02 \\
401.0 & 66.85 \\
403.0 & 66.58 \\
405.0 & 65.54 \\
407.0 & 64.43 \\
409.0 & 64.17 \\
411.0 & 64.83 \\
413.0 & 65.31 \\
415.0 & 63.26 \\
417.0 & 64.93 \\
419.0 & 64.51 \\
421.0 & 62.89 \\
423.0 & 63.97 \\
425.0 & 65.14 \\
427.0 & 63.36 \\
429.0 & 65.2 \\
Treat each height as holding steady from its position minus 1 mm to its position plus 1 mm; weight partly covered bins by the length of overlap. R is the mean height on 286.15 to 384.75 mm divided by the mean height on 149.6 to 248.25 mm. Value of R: 0.99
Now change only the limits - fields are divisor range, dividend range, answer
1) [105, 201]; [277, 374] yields 0.98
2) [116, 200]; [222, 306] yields 0.99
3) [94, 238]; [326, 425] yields 0.98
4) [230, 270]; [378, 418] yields 1.00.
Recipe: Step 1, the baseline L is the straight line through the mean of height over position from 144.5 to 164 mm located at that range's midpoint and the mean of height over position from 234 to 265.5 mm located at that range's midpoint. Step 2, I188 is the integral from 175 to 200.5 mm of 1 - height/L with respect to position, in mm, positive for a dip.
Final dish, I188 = 0.0 mm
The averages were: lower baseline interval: 66.5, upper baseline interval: 65.4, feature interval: 66.1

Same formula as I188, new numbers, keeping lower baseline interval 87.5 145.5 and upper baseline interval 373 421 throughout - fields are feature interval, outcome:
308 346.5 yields 0.5 mm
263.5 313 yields 0.4 mm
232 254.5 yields 0.4 mm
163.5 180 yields 0.2 mm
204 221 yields 0.1 mm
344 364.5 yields 0.1 mm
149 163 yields 0.1 mm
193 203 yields 0.1 mm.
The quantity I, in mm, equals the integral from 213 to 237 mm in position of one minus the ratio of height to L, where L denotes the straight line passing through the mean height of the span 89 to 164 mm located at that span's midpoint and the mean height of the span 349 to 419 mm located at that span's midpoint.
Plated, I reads 0.35 mm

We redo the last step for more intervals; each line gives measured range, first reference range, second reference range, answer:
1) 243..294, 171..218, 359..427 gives 0.26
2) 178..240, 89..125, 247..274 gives 0.58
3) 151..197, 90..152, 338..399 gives 0.28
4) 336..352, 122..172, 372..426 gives 0.15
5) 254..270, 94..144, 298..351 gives -0.11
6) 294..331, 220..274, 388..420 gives 0.01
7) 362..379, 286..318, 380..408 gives -0.05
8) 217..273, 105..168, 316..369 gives 0.31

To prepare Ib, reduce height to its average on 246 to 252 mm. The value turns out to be 63.8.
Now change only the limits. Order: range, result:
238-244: 65.4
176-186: 66.3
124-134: 66.1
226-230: 64.9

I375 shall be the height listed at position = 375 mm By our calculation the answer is 68.46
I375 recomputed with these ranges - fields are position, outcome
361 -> 65.88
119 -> 67.98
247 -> 64.74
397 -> 65.43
